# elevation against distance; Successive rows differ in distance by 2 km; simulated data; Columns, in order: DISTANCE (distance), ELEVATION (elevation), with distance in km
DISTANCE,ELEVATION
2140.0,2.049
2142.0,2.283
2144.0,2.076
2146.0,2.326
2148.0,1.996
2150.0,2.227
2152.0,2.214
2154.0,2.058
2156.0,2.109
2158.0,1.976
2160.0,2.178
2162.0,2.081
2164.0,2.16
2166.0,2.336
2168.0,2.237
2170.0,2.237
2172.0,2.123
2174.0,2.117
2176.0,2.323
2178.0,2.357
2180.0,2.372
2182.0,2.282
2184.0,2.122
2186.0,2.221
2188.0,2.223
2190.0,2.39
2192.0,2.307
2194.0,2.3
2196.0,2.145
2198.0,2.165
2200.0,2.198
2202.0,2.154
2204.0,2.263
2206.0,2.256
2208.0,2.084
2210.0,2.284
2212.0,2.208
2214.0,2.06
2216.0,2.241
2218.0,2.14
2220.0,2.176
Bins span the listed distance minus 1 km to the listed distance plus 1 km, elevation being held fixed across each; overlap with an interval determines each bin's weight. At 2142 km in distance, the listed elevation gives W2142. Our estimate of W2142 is 2.283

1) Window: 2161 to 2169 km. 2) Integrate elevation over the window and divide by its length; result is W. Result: 2.2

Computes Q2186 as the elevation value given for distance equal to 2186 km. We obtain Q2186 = 2.221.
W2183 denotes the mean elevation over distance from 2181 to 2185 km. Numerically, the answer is 2.2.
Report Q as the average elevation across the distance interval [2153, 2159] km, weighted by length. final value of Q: 2.05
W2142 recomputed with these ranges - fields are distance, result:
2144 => 2.076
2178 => 2.357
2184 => 2.122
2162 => 2.081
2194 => 2.3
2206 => 2.256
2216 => 2.241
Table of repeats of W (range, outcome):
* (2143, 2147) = 2.2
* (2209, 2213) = 2.25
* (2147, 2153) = 2.15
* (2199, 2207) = 2.22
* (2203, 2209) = 2.2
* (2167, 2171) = 2.24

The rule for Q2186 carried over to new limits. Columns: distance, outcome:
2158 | 1.976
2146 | 2.326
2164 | 2.16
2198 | 2.165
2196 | 2.145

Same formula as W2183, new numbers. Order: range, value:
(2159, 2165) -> 2.14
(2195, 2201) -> 2.17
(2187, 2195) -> 2.3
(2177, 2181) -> 2.36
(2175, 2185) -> 2.29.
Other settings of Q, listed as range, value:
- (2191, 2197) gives 2.25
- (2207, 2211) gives 2.18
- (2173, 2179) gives 2.27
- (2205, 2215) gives 2.18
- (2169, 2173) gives 2.18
